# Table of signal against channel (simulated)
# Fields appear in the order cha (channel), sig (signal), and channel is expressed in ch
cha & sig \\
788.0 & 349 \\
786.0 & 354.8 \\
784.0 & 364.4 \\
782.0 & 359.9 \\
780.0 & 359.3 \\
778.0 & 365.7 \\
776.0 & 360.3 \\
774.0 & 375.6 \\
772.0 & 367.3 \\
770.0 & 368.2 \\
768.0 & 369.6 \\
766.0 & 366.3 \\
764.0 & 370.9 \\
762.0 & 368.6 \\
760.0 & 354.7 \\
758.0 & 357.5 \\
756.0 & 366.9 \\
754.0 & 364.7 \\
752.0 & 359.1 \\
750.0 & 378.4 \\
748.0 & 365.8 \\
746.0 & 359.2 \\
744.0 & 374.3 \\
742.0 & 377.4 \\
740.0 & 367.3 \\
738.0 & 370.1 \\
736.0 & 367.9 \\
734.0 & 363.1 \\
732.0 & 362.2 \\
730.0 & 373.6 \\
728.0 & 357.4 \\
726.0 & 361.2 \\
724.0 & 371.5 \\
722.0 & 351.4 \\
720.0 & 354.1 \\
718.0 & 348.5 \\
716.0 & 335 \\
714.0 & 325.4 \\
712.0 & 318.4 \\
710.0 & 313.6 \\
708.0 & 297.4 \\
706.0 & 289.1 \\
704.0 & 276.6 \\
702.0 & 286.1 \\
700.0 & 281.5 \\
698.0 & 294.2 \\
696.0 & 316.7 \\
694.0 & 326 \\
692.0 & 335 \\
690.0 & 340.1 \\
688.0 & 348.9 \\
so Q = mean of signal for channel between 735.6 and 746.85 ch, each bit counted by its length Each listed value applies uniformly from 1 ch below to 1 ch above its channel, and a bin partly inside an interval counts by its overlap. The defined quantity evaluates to 370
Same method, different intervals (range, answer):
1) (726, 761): 366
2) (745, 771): 365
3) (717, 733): 360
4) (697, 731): 326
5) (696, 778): 349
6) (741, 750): 370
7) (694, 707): 293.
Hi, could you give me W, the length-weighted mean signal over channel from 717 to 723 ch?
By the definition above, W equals 351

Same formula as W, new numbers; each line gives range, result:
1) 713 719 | 336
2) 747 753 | 368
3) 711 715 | 322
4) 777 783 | 362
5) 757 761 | 356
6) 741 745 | 376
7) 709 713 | 316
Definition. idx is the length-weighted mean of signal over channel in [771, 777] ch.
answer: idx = 368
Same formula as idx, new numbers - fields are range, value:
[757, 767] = 364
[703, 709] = 288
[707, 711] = 306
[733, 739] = 367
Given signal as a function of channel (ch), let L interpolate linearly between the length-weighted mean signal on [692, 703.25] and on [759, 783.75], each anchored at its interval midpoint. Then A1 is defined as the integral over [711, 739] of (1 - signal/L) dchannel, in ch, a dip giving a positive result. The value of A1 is -2.37 ch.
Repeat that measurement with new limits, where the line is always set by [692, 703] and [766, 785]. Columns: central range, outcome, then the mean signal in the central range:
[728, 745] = -1.73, 369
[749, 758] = -0.46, 366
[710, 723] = -0.72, 337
